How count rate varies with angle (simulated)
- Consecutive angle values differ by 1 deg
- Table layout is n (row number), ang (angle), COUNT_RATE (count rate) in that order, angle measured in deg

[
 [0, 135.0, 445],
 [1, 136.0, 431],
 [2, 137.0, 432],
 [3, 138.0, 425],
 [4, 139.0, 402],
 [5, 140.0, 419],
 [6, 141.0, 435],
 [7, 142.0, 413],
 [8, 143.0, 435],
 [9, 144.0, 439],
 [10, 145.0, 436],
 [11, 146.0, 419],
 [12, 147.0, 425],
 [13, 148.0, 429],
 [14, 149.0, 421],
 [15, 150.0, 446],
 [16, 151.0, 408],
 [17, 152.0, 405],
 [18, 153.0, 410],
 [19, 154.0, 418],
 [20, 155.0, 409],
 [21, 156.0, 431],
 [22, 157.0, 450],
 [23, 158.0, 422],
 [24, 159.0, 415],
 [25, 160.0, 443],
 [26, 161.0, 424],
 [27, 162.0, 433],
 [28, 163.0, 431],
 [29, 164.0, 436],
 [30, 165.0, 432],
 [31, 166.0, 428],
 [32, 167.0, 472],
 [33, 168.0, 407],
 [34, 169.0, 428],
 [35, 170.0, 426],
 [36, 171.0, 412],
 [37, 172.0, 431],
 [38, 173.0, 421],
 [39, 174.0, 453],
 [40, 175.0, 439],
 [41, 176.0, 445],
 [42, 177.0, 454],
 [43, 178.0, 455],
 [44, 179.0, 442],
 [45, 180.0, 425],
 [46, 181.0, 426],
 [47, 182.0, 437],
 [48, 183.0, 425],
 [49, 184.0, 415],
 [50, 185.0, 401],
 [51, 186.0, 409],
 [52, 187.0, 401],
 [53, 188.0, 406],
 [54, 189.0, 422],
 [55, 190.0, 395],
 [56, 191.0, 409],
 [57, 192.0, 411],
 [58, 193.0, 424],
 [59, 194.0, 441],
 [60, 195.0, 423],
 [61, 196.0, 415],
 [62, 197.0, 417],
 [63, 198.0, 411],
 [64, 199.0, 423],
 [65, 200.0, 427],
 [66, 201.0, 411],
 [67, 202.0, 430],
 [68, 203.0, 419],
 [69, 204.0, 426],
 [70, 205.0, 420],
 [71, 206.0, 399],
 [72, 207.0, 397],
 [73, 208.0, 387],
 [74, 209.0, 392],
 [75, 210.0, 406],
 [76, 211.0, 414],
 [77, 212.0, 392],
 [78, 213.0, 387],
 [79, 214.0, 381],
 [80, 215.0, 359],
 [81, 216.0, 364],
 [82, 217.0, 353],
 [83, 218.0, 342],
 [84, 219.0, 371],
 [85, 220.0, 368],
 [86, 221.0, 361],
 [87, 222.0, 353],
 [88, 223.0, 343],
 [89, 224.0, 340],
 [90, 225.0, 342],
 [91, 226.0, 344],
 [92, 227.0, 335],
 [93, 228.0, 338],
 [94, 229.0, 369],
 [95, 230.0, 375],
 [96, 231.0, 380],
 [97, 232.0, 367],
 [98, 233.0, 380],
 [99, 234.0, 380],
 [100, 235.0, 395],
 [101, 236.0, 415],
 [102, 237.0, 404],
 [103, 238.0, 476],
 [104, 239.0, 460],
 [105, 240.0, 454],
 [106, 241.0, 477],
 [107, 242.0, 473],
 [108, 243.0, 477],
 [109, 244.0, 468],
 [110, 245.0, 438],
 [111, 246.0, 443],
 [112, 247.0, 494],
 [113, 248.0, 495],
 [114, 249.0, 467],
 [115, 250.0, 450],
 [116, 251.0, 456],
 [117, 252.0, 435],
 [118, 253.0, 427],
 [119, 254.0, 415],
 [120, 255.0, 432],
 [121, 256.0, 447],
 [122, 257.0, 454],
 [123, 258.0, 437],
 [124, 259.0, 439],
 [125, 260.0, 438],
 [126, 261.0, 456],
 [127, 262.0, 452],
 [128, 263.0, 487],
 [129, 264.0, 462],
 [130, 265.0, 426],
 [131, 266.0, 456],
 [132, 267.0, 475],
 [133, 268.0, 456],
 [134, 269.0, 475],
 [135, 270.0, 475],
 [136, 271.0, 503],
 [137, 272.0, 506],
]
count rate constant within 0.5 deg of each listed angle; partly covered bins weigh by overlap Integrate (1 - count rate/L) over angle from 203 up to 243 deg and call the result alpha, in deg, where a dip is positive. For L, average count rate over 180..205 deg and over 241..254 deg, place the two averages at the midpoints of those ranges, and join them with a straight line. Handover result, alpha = 4.7 deg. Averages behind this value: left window 418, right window 459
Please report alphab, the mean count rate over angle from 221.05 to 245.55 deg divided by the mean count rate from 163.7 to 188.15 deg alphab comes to 0.9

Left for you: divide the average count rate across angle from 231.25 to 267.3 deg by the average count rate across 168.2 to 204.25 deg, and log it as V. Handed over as 1.05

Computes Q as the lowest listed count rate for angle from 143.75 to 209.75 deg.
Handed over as 387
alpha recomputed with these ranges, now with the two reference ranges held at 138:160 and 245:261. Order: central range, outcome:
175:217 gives 2.1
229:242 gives 0.9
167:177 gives -0.1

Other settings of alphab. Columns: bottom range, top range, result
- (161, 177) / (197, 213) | 0.95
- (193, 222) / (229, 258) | 1.10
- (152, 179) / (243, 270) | 1.05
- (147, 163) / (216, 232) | 0.84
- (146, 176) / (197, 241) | 0.91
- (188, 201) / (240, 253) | 1.11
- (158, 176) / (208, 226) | 0.85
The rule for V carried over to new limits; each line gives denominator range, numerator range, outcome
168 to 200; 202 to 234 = 0.89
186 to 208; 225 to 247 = 0.99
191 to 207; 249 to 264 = 1.06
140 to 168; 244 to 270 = 1.06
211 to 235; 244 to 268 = 1.24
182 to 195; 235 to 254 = 1.09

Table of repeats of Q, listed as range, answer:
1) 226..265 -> 335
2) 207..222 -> 342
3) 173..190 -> 395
